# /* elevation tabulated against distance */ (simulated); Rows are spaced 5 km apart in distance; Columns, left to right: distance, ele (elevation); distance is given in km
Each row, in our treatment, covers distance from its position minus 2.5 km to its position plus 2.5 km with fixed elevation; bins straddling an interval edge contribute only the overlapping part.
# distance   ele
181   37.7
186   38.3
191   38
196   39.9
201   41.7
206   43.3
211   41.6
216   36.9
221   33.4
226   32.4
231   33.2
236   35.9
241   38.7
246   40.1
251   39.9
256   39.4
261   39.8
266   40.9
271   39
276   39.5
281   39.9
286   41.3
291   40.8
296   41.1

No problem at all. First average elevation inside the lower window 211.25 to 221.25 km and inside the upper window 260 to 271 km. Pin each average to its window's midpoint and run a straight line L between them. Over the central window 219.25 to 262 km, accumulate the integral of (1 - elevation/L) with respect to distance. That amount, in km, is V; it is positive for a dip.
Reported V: 1.8 km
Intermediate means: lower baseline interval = 37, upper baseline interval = 40.1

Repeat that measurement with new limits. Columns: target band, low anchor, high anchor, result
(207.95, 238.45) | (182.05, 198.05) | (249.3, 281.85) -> 2.7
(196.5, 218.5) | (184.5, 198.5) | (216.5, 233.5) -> -2.7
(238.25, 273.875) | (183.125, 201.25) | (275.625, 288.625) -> 0.3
